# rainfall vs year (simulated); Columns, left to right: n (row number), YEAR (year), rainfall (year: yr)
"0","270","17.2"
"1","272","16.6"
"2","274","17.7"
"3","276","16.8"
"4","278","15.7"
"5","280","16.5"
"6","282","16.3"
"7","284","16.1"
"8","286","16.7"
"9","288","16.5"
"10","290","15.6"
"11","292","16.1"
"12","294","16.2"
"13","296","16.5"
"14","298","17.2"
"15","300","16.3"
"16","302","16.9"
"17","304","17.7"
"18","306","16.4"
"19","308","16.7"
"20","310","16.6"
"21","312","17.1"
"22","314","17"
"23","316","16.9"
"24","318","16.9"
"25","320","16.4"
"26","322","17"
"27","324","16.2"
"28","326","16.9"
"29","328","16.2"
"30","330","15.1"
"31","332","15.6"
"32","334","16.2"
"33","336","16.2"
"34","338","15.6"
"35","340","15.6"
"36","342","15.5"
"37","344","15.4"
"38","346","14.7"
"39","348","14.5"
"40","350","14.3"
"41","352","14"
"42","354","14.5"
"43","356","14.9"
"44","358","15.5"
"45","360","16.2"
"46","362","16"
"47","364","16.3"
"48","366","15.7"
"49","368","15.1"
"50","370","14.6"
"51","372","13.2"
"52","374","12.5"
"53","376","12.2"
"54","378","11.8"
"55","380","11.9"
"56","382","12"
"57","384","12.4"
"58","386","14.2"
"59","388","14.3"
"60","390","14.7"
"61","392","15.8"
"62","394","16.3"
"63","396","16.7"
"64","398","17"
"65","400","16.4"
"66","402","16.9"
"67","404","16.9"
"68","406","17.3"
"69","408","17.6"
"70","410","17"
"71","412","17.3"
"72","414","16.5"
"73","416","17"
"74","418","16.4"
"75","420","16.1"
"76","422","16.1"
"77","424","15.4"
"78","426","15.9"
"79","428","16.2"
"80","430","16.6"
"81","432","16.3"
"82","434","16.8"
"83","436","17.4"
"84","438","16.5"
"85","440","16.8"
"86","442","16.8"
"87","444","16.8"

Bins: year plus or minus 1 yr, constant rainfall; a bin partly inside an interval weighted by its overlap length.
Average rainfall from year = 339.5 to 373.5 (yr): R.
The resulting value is 15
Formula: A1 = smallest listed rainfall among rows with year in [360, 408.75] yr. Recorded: 11.8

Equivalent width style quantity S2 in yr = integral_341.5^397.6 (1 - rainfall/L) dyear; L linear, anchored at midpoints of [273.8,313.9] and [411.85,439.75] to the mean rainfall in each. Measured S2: 6.8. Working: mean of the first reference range 16.6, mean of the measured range 14.5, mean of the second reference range 16.4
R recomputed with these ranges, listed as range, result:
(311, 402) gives 15.2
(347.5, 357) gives 14.4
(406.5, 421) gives 16.9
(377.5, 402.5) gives 14.7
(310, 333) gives 16.5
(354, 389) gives 14.1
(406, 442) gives 16.6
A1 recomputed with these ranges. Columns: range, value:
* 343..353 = 14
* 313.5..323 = 16.4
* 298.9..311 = 16.3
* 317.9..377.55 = 12.2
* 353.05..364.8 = 14.5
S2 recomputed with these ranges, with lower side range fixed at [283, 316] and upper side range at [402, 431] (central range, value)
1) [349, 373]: 2.3 yr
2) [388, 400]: 0.5 yr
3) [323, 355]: 2.3 yr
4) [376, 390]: 3.2 yr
